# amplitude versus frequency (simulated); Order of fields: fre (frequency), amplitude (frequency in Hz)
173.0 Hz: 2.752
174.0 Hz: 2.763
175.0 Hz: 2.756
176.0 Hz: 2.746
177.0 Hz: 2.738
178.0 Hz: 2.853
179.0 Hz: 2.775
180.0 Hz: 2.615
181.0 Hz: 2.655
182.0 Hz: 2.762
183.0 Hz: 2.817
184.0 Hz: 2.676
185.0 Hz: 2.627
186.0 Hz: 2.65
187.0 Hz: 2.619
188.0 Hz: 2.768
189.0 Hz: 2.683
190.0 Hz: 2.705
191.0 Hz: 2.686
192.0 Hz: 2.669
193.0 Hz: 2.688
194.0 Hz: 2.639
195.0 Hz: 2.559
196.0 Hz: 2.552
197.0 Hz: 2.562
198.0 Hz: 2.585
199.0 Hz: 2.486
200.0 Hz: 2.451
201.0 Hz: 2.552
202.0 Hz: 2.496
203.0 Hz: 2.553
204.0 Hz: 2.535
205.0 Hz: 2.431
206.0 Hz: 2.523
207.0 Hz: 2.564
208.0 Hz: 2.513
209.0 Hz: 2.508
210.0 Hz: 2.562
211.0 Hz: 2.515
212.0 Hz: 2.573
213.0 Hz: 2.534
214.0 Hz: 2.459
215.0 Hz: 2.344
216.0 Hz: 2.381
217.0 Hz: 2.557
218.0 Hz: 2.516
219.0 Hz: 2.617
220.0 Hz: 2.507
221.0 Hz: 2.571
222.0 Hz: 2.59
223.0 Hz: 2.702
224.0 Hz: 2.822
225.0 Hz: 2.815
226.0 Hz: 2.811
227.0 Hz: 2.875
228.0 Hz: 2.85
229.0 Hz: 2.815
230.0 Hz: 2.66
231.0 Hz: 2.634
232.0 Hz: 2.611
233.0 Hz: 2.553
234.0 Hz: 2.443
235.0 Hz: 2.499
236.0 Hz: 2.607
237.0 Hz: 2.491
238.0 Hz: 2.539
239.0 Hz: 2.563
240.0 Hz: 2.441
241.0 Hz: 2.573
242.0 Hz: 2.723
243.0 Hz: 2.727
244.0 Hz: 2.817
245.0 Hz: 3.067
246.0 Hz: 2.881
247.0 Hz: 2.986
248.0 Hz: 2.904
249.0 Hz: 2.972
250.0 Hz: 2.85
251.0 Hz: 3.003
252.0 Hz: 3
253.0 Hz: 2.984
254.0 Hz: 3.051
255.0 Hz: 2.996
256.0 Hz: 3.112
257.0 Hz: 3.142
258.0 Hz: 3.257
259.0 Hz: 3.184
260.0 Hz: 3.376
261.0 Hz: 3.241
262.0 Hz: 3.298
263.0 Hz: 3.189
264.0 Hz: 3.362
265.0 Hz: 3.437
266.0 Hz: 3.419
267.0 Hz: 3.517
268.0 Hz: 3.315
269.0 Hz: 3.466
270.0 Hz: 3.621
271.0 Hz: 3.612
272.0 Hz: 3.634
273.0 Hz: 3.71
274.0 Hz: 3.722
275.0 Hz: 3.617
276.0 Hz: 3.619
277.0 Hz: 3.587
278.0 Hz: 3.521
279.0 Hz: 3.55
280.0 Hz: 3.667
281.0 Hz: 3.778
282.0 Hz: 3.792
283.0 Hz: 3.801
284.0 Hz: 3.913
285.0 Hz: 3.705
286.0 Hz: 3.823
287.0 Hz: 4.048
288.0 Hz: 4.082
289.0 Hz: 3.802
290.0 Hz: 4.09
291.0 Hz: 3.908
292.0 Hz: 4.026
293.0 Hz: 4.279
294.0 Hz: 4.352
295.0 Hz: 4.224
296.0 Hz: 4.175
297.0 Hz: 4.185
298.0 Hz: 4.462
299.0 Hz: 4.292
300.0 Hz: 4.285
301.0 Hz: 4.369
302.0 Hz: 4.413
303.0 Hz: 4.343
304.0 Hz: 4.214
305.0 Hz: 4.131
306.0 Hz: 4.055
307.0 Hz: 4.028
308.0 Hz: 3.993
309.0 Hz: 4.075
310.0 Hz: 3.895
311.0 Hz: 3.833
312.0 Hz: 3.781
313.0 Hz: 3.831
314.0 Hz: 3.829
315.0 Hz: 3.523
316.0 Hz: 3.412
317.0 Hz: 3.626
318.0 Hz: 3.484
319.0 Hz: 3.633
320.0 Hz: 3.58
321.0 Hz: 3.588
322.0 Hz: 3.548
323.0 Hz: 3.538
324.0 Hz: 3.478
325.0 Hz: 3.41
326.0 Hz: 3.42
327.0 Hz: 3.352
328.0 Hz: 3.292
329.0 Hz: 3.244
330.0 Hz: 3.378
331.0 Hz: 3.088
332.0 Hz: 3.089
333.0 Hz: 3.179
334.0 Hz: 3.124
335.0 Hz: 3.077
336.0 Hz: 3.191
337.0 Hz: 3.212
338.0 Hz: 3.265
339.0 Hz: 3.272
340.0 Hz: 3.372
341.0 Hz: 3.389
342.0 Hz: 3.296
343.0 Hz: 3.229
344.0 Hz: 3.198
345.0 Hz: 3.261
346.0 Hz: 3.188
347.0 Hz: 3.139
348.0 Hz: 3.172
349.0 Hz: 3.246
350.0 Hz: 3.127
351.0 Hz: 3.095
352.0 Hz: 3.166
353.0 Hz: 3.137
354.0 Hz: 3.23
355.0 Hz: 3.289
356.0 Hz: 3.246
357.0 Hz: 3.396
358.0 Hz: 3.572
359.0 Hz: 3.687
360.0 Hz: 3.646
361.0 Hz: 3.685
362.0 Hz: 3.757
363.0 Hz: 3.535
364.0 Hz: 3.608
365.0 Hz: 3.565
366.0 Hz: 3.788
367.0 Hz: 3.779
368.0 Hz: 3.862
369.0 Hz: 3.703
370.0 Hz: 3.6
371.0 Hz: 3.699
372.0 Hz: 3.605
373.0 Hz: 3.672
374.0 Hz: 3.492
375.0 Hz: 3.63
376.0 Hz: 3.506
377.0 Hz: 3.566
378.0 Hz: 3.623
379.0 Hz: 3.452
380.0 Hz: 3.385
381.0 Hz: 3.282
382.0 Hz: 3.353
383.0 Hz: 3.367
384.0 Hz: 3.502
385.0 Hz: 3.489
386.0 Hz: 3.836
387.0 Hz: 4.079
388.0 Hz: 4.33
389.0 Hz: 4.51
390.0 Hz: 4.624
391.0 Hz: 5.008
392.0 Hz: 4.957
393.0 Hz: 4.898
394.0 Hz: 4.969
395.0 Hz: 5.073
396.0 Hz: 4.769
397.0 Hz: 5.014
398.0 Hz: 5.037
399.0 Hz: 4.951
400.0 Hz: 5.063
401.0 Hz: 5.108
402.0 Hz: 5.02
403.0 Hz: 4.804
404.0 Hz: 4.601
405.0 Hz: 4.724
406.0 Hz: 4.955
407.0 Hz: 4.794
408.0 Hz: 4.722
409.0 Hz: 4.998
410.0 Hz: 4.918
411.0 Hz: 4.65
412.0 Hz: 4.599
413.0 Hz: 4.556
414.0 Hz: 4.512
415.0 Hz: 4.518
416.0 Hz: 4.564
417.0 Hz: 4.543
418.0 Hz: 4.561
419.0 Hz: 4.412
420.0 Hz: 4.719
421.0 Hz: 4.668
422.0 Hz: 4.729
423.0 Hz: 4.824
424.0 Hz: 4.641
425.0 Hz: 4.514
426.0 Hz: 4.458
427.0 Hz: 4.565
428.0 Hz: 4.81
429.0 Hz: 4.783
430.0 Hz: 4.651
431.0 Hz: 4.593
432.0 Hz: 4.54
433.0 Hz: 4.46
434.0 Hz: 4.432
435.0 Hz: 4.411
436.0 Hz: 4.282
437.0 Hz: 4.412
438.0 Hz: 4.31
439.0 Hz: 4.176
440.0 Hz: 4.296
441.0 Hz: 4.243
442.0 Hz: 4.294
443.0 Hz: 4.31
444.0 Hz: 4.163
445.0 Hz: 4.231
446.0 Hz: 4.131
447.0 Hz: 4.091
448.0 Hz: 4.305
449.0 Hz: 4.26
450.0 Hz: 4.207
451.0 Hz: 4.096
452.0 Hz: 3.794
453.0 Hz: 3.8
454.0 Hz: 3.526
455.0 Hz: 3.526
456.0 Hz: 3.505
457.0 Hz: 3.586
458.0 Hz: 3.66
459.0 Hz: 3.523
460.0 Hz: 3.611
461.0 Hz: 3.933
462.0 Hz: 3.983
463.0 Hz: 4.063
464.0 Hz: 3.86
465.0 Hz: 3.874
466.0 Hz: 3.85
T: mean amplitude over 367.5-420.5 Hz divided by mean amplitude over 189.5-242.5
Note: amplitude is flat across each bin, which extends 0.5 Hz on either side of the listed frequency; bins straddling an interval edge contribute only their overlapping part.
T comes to 1.7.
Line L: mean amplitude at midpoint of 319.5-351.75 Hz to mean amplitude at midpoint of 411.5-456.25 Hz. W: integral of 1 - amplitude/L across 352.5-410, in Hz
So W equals -4.1 Hz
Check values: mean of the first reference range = 3.28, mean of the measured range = 4.07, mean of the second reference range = 4.36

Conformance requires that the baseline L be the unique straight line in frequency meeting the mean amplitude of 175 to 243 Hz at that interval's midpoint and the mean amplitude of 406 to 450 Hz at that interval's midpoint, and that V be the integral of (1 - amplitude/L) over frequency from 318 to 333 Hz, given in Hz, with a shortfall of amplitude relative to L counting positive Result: 0.9 Hz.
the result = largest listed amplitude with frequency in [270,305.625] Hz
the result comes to 4.462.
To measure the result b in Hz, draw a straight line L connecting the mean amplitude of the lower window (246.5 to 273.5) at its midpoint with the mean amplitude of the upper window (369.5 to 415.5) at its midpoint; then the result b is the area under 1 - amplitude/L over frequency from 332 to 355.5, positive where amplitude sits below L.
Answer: 4.29 Hz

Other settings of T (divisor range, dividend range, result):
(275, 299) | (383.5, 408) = 1.19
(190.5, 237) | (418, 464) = 1.64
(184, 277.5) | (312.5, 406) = 1.31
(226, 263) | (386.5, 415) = 1.68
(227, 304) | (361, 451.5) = 1.27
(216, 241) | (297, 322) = 1.50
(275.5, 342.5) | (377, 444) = 1.20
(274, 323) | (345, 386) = 0.89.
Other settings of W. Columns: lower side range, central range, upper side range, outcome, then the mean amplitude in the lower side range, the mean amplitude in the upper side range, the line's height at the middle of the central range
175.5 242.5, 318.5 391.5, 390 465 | 6.61 Hz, 2.61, 4.45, 3.84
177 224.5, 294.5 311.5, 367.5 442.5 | -3.36 Hz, 2.6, 4.38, 3.49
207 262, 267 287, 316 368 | -4.43 Hz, 2.75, 3.38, 3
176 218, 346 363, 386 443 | 3.05 Hz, 2.6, 4.64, 4.08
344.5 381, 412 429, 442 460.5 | -3.80 Hz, 3.47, 3.92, 3.76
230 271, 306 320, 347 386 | -2.23 Hz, 2.98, 3.49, 3.25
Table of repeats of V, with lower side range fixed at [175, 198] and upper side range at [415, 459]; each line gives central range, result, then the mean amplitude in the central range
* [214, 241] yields 3.1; 2.6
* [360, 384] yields 1.8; 3.59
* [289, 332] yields -4.5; 3.84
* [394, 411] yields -3.5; 4.9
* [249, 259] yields 0.2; 3.05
